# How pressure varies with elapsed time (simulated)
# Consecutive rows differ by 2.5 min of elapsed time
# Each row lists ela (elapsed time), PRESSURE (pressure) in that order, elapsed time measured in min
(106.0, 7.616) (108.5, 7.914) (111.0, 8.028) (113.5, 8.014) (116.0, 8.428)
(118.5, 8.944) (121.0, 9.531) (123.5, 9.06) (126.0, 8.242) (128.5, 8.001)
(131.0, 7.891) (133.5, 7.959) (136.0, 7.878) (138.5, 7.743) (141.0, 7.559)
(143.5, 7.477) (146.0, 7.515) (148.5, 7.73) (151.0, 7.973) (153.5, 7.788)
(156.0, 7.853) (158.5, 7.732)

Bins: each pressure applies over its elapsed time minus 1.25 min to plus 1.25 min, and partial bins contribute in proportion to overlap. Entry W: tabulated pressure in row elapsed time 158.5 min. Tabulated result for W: 7.732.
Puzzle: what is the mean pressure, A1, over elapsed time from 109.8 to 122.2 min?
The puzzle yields 8.59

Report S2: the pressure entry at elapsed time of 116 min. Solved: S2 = 8.428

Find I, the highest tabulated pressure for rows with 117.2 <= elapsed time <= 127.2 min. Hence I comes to 9.531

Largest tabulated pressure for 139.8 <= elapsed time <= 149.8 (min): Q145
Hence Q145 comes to 7.73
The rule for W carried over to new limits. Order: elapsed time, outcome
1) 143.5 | 7.477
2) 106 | 7.616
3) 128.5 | 8.001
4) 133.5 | 7.959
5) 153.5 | 7.788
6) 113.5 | 8.014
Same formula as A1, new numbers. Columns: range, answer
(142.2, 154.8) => 7.7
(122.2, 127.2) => 8.66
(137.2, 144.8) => 7.59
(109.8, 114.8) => 8.03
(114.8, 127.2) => 8.85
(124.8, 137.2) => 7.99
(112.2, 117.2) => 8.22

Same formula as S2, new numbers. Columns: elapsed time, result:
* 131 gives 7.891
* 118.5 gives 8.944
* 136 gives 7.878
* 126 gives 8.242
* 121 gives 9.531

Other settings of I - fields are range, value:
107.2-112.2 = 8.028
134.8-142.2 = 7.878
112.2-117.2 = 8.428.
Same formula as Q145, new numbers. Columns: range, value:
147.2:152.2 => 7.973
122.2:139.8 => 9.06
